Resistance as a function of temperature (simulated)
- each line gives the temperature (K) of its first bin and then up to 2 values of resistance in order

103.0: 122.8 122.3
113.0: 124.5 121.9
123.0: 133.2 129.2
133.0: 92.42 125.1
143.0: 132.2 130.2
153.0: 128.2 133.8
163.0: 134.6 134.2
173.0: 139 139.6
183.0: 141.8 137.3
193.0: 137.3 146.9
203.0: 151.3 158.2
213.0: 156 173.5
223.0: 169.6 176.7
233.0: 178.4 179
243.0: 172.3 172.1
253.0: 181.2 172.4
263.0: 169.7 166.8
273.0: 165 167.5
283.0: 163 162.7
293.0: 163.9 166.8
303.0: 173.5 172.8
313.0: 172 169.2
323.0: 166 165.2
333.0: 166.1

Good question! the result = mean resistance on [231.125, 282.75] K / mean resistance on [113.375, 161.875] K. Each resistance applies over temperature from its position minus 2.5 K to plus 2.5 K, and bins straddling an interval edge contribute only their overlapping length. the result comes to 1.4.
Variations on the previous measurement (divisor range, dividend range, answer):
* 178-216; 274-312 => 1.14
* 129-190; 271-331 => 1.28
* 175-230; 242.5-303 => 1.10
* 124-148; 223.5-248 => 1.44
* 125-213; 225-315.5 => 1.26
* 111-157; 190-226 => 1.25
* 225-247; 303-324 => 0.97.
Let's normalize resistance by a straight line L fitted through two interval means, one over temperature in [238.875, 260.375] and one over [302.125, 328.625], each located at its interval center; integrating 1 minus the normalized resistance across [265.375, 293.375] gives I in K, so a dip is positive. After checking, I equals 1.2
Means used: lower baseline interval 175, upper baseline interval 170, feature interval 165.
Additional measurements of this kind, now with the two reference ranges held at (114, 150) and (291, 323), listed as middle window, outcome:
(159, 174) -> -0.33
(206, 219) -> -1.51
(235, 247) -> -1.83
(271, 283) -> -0.30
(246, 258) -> -1.62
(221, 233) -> -2.09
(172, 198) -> -0.46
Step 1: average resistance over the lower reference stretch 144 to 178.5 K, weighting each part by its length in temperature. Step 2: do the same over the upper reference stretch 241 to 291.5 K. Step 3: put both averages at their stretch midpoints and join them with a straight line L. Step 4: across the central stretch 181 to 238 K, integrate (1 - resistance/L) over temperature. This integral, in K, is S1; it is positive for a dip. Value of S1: -2.9 K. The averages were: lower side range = 134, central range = 158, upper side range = 169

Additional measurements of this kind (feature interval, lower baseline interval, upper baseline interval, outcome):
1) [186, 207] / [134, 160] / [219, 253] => 1.33 K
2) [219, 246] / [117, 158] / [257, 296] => -3.89 K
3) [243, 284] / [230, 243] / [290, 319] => 0.99 K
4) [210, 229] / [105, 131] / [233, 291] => -1.30 K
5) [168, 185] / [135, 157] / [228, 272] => 0.30 K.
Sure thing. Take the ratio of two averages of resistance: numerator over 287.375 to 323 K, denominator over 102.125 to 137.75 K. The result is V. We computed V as 1.39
